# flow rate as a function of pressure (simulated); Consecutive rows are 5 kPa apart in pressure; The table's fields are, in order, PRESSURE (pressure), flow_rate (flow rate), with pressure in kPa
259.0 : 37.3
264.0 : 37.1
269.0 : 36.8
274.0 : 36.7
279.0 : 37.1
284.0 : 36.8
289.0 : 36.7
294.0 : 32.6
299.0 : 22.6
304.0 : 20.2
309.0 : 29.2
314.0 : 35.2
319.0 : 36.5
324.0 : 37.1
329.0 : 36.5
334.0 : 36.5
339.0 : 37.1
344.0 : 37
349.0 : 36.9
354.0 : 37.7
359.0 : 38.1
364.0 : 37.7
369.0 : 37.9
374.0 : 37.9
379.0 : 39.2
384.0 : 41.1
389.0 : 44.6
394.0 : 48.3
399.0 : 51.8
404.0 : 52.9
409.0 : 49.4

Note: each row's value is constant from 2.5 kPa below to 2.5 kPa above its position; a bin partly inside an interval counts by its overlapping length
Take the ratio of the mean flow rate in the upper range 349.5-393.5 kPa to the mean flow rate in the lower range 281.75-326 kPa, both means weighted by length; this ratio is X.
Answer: 1.24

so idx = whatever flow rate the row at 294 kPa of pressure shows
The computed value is 32.6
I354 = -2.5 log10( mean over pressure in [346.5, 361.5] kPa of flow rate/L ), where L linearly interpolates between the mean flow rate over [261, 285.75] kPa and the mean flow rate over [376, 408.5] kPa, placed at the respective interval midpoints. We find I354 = 0.16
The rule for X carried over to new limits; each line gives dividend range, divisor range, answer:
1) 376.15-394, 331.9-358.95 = 1.14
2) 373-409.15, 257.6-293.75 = 1.25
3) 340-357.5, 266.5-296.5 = 1.03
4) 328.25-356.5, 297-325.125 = 1.24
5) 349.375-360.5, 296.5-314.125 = 1.47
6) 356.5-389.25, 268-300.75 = 1.14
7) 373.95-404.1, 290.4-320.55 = 1.53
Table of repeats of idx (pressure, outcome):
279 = 37.1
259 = 37.3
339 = 37.1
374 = 37.9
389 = 44.6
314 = 35.2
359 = 38.1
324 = 37.1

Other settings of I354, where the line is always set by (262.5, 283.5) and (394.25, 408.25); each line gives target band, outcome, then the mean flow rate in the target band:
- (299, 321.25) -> 0.369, 29.3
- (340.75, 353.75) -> 0.216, 37.1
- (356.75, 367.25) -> 0.232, 37.9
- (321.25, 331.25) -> 0.166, 36.8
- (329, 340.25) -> 0.193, 36.7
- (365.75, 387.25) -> 0.233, 39.2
